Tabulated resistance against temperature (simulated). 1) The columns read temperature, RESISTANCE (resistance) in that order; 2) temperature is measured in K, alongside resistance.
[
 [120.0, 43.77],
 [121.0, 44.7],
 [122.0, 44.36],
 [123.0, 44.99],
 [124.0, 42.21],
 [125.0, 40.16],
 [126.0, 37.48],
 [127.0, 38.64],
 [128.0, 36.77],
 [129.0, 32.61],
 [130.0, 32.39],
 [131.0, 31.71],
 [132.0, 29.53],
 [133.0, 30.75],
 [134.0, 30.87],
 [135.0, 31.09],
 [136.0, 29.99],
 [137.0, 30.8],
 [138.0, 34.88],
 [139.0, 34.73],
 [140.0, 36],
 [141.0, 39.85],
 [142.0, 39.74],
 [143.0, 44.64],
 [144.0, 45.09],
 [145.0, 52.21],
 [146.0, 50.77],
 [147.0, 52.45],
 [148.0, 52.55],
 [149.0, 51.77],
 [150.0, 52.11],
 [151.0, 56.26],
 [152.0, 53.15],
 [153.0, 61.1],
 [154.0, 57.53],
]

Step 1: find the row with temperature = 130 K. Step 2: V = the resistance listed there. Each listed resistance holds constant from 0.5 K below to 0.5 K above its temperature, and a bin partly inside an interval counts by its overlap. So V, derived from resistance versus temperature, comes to 32.39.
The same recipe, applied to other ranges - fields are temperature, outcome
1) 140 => 36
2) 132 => 29.53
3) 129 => 32.61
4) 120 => 43.77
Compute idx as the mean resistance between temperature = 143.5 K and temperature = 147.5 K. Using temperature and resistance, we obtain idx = 50.1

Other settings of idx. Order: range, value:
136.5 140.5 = 34.1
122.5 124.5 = 43.6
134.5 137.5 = 30.6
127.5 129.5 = 34.7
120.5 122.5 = 44.5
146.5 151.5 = 53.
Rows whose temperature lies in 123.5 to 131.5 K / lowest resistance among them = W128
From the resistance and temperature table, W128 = 31.71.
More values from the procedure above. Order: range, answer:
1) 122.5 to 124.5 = 42.21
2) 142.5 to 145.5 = 44.64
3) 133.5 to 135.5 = 30.87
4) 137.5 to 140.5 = 34.73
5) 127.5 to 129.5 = 32.61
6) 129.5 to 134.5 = 29.53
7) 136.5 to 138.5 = 30.8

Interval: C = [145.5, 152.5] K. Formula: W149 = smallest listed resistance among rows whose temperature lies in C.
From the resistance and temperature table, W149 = 50.77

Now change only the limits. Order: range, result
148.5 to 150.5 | 51.77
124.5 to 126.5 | 37.48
